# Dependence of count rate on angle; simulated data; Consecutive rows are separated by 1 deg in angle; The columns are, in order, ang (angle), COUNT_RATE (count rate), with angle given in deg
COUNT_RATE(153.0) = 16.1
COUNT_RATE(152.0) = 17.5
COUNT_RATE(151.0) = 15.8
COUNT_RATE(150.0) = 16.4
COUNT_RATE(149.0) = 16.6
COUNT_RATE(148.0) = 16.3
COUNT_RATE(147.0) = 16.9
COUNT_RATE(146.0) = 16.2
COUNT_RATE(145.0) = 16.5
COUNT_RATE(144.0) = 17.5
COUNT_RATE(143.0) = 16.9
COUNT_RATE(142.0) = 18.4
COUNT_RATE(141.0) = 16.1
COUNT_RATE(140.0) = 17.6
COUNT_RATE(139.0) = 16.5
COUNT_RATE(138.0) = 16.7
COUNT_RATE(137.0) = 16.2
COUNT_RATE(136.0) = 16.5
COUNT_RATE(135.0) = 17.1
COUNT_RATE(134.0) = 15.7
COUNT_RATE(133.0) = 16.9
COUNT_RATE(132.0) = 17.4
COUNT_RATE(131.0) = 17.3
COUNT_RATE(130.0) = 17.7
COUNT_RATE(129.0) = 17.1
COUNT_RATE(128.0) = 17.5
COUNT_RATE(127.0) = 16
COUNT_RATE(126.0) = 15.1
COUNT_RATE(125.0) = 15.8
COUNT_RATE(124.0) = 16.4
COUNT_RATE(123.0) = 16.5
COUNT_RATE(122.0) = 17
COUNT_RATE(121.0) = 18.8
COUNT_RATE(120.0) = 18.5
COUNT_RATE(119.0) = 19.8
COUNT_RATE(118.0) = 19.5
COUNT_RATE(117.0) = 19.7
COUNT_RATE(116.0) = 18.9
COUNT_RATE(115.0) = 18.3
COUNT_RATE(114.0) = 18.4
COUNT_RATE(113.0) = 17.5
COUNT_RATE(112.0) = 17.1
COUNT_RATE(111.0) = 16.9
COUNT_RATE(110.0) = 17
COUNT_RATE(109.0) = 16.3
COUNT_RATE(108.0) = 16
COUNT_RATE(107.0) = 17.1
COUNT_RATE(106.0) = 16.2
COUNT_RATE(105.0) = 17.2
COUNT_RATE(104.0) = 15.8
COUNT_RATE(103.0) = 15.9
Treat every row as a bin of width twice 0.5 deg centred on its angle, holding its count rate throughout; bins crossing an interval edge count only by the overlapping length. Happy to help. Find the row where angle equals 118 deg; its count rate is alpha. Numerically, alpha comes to 19.5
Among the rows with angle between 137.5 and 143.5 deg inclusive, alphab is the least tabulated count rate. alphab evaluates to 16.1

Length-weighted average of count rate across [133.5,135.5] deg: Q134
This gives 16.4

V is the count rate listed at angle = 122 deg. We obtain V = 17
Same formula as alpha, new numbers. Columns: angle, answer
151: 15.8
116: 18.9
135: 17.1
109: 16.3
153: 16.1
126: 15.1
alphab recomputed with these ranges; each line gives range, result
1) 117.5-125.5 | 15.8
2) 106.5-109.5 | 16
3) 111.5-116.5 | 17.1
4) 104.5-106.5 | 16.2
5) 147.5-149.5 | 16.3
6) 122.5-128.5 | 15.1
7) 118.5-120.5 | 18.5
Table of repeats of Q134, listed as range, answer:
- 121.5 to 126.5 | 16.2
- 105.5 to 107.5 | 16.6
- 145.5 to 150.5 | 16.5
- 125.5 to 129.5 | 16.4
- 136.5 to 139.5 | 16.5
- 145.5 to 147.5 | 16.5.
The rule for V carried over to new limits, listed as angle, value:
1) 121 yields 18.8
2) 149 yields 16.6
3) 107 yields 17.1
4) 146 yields 16.2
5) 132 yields 17.4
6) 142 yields 18.4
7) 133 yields 16.9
